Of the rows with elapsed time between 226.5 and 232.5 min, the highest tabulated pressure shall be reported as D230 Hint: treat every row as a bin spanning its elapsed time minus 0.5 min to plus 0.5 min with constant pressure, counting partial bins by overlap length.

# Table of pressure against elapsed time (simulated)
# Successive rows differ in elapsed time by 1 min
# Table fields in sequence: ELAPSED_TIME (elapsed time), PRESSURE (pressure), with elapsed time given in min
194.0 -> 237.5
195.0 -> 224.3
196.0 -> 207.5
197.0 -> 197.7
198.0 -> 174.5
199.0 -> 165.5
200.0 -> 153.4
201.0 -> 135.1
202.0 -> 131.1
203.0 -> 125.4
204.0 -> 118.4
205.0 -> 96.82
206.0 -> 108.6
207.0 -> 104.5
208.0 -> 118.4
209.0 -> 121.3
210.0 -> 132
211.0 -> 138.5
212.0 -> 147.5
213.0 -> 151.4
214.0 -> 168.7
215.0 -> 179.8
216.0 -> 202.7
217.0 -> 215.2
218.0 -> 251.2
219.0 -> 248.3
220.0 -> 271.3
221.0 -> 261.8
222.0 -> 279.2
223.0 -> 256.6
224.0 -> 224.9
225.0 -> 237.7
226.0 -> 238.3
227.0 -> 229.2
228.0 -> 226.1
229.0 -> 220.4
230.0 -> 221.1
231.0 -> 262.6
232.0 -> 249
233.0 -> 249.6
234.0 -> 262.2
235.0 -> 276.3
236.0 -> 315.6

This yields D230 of 262.6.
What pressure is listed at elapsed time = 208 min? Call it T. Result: 118.4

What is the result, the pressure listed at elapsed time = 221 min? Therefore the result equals 261.8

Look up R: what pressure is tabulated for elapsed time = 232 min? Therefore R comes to 249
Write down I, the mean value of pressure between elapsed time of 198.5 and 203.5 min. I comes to 142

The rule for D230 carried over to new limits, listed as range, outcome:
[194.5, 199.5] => 224.3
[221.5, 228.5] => 279.2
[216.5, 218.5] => 251.2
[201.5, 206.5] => 131.1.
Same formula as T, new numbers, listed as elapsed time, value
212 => 147.5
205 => 96.82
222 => 279.2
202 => 131.1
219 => 248.3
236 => 315.6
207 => 104.5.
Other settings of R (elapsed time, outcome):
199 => 165.5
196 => 207.5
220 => 271.3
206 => 108.6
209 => 121.3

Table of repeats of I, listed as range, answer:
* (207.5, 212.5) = 132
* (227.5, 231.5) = 233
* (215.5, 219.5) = 229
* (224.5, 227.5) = 235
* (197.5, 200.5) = 164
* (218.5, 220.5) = 260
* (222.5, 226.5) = 239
